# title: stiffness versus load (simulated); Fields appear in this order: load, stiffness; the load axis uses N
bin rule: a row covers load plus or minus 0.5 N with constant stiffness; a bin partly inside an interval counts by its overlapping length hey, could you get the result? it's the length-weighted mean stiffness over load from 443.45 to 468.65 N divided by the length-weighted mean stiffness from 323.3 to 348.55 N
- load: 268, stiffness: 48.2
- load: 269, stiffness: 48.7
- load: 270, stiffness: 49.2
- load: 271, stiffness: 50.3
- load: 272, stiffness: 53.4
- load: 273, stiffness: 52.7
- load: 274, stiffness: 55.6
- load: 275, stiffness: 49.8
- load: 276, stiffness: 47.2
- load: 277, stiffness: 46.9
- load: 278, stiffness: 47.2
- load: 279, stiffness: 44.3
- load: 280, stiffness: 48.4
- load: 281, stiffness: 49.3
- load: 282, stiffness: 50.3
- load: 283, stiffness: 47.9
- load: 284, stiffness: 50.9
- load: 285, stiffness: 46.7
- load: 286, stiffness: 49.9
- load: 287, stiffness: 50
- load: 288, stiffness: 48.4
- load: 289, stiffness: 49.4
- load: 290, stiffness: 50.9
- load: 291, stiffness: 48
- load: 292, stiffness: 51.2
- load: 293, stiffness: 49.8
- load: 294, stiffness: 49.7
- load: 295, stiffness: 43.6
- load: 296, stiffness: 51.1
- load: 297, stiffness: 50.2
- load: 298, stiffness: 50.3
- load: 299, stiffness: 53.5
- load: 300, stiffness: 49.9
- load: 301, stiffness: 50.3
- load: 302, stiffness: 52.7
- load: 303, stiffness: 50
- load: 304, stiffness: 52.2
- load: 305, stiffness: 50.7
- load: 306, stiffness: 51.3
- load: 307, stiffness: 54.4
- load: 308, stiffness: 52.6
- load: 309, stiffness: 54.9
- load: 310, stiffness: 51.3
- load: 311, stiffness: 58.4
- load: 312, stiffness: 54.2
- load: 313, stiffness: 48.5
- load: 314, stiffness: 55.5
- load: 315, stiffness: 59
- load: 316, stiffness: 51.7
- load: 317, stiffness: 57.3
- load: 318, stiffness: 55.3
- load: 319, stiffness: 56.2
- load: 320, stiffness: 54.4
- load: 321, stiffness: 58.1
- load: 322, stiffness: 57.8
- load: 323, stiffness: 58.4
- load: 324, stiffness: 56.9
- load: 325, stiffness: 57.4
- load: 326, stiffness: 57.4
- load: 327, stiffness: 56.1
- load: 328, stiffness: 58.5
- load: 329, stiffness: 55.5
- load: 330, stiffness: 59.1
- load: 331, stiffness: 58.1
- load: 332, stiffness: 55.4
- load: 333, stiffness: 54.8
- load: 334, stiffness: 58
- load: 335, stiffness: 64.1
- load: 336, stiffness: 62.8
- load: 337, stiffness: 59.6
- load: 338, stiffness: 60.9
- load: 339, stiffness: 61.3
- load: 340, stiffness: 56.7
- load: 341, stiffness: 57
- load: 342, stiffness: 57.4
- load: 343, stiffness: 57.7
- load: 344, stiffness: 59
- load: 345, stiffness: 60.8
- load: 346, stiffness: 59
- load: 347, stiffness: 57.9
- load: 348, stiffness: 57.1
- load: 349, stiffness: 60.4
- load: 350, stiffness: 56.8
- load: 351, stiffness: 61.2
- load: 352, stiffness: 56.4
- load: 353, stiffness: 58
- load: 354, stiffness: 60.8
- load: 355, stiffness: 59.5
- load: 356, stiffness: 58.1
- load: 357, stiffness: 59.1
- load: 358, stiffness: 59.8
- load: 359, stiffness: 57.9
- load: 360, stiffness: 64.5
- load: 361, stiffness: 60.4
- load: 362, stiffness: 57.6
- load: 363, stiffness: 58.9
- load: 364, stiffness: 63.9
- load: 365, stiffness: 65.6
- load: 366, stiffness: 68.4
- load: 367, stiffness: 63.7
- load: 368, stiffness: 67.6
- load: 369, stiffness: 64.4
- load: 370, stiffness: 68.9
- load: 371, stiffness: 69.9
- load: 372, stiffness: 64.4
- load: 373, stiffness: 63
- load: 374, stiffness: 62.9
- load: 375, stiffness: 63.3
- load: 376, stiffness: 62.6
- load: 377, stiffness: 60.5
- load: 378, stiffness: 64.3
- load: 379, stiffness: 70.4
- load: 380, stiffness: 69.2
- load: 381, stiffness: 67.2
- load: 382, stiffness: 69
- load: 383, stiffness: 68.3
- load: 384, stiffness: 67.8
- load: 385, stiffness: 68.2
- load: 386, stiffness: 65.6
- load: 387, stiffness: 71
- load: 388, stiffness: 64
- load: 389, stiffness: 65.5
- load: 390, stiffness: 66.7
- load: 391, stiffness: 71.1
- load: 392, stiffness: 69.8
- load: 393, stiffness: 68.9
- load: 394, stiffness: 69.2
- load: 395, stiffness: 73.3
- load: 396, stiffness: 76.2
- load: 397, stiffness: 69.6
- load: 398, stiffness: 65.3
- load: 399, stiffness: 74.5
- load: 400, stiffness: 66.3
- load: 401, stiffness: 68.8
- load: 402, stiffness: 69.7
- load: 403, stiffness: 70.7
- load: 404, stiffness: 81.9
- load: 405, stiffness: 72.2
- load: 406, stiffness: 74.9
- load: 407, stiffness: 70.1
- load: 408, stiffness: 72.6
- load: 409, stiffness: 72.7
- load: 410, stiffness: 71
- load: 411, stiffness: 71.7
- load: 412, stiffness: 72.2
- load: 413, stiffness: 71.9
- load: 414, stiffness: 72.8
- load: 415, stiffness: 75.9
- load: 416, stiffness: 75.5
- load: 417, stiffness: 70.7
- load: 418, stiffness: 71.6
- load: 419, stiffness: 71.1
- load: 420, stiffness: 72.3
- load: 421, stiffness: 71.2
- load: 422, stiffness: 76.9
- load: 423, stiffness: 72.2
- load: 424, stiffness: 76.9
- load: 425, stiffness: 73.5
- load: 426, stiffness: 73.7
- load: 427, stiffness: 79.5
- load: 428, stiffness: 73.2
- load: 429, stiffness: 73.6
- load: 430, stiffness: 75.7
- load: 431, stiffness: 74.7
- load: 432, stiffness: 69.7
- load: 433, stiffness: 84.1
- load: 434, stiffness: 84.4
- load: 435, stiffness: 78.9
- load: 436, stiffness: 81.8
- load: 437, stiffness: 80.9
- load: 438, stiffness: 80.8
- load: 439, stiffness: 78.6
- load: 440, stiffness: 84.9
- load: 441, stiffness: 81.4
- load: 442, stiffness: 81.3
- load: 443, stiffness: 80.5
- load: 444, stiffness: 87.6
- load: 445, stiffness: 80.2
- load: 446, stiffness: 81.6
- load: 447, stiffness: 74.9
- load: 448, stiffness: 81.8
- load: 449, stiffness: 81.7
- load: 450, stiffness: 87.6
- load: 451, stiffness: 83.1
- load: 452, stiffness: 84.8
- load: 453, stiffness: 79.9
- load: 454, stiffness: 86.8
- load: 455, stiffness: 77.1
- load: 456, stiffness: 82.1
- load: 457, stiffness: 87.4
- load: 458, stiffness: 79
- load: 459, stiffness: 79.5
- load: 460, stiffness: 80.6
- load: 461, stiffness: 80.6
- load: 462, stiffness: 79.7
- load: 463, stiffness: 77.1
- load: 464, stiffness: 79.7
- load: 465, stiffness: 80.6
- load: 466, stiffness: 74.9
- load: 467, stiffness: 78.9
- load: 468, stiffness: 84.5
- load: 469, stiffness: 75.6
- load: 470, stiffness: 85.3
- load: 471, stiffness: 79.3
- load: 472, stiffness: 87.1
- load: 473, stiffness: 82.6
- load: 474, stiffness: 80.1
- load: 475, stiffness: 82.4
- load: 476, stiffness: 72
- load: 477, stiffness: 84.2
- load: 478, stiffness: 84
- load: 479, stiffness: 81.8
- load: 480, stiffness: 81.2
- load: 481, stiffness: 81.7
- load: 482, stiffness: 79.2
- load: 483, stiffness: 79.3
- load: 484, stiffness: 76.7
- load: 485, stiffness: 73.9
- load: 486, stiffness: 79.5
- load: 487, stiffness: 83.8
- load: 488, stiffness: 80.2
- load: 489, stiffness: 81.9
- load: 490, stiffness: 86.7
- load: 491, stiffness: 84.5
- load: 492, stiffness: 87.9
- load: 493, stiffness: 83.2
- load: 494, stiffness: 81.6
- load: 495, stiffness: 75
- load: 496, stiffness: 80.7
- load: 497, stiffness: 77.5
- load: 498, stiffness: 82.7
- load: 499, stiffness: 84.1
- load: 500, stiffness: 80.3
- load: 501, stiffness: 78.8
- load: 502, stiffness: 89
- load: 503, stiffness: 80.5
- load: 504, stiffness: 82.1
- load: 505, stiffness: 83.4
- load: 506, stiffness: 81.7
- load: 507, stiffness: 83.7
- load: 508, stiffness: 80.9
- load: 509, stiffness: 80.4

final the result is 1.39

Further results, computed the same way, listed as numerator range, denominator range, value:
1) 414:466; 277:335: 1.49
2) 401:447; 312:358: 1.31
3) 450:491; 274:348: 1.51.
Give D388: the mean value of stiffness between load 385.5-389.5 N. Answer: 66.5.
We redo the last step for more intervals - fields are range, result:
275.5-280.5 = 46.8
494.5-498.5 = 79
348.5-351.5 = 59.5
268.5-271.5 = 49.4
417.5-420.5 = 71.7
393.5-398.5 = 70.7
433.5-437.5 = 81.5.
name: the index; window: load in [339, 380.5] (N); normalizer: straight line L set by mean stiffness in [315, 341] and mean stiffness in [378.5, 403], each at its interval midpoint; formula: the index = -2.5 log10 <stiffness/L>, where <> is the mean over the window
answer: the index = 0.03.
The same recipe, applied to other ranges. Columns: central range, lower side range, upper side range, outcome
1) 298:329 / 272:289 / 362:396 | 0.01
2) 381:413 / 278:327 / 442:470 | 0.00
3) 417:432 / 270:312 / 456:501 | -0.02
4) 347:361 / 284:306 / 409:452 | 0.05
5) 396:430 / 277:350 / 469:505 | -0.05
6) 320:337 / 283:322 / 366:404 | -0.02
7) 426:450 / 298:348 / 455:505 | -0.08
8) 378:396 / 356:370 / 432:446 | 0.00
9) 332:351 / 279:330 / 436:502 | 0.00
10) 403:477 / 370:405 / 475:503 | -0.05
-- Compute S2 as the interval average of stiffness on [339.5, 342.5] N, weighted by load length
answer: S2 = 57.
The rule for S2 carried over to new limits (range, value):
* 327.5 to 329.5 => 57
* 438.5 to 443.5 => 81.3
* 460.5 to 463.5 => 79.1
